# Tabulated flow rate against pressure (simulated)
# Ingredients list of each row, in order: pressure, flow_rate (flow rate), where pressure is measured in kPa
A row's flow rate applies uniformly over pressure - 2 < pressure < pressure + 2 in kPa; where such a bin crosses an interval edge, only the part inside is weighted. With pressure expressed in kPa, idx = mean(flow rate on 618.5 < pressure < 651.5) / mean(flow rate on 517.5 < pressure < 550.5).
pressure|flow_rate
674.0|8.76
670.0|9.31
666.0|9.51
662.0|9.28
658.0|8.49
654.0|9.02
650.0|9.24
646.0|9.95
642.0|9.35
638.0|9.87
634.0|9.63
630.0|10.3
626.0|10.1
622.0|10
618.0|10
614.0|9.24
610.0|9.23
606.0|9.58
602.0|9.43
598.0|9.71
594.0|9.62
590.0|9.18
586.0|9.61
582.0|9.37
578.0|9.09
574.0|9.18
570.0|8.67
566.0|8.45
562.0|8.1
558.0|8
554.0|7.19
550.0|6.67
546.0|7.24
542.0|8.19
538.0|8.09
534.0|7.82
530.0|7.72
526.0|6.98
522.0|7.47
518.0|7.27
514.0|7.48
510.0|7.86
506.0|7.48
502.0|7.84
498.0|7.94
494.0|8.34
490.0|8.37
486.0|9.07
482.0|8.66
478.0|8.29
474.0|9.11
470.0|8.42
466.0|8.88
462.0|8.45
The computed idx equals 1.30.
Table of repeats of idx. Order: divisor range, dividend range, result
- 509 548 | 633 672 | 1.23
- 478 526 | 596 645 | 1.22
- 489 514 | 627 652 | 1.23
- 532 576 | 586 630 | 1.21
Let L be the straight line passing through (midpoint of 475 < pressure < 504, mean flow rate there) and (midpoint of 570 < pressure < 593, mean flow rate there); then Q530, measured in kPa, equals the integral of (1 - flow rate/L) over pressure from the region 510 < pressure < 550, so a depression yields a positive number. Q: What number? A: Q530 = 5.5 kPa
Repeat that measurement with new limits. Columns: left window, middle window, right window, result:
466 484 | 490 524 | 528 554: 1.63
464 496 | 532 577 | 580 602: 6.00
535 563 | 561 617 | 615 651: -3.48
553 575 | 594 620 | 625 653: -1.23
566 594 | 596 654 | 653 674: -3.43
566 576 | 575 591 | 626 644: -0.53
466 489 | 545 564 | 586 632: 3.73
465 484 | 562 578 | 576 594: 0.92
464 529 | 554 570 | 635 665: 0.93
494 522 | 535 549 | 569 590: 1.08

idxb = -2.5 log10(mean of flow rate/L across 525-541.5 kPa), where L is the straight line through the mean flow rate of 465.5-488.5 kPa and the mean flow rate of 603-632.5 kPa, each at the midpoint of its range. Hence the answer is 0.18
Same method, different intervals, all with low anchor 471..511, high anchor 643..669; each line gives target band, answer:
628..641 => -0.09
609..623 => -0.07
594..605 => -0.08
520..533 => 0.15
